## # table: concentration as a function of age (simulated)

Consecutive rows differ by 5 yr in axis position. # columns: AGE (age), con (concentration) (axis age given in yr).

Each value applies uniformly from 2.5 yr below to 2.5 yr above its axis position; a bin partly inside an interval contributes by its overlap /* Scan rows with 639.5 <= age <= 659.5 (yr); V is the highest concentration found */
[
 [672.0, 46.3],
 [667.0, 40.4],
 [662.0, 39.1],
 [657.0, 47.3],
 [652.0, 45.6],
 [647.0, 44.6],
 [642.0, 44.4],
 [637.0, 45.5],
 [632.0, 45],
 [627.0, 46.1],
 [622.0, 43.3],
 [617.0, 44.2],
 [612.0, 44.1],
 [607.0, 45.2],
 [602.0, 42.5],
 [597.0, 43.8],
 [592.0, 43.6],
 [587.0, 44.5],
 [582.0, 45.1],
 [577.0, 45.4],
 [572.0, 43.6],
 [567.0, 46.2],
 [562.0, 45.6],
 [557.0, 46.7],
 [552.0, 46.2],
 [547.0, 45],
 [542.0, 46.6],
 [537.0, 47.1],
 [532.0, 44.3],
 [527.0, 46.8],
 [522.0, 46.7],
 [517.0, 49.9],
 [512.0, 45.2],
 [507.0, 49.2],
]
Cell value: 47.3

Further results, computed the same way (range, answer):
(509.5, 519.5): 49.9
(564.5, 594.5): 46.2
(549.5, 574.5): 46.7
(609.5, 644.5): 46.1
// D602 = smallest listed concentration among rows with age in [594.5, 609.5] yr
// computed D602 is 42.5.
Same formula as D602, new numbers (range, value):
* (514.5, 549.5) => 44.3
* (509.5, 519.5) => 45.2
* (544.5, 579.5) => 43.6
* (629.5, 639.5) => 45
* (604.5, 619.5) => 44.1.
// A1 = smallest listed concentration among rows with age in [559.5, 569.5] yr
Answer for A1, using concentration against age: 45.6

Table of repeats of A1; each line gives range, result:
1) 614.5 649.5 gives 43.3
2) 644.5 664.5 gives 39.1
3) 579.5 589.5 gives 44.5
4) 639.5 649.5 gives 44.4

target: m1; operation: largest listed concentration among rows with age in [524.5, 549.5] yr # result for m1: 47.1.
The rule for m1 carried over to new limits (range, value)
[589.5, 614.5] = 45.2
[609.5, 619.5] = 44.2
